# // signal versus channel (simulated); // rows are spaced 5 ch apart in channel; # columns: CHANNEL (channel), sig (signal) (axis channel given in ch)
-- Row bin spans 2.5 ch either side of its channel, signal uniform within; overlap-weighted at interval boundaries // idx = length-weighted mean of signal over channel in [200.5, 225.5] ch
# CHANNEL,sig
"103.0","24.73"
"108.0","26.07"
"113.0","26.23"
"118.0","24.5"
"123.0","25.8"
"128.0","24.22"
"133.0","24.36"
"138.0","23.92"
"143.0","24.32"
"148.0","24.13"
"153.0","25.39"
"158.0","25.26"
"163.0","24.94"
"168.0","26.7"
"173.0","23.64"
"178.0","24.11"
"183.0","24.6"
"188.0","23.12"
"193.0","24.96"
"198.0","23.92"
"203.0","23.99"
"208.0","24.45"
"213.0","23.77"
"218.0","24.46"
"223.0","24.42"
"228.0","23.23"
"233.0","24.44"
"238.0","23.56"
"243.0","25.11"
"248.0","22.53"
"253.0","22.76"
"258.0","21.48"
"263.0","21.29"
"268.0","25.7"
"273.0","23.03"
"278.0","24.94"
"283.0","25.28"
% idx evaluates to 24.2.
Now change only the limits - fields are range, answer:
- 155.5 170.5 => 25.6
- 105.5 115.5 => 26.1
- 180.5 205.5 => 24.1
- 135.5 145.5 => 24.1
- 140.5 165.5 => 24.8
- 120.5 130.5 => 25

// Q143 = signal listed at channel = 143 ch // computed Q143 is 24.32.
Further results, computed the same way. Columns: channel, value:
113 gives 26.23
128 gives 24.22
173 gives 23.64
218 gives 24.46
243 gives 25.11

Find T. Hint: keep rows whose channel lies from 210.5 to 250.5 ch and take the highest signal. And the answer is 25.11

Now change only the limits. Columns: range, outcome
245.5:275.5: 25.7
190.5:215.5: 24.96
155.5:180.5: 26.7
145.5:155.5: 25.39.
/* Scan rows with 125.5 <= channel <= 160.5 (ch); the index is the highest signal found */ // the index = 25.39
